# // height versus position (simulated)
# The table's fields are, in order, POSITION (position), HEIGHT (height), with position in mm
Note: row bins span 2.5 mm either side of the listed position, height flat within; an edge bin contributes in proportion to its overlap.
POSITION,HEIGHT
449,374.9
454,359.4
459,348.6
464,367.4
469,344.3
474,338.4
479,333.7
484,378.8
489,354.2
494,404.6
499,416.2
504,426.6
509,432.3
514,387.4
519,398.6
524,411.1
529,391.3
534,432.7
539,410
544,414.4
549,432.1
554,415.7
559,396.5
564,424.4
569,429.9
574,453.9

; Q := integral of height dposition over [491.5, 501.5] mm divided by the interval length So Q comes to 410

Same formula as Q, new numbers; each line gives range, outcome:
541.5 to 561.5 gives 415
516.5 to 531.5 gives 400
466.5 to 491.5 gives 350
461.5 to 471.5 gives 356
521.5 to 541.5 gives 411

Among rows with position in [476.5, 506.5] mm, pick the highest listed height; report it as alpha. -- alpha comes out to 426.6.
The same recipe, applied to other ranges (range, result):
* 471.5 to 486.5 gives 378.8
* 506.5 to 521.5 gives 432.3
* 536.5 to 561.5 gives 432.1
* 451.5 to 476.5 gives 367.4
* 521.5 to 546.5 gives 432.7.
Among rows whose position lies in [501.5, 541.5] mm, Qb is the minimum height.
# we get 387.4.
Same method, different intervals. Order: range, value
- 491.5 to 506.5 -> 404.6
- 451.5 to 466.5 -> 348.6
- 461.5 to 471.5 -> 344.3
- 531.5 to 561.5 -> 396.5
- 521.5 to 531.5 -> 391.3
